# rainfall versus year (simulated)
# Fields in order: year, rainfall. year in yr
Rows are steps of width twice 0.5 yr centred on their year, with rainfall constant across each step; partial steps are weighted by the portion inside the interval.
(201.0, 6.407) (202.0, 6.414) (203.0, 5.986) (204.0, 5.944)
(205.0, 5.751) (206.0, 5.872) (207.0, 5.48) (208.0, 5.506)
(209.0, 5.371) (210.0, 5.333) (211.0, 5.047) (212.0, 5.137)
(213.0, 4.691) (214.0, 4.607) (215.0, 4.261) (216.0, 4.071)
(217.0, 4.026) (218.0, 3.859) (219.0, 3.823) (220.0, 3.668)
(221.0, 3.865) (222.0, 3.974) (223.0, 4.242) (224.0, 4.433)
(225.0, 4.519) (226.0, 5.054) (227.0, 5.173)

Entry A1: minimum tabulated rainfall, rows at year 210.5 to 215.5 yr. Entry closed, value 4.261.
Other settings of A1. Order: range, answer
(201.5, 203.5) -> 5.986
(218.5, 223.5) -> 3.668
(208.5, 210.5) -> 5.333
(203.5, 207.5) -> 5.48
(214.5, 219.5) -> 3.823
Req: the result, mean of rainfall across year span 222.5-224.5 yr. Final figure 4.34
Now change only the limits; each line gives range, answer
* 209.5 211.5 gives 5.19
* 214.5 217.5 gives 4.12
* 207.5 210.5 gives 5.4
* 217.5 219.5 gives 3.84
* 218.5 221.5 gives 3.79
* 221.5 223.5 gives 4.11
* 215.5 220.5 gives 3.89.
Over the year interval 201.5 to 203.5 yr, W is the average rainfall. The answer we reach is 6.2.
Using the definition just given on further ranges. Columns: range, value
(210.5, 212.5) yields 5.09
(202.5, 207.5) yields 5.81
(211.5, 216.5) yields 4.55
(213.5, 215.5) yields 4.43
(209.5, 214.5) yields 4.96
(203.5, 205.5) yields 5.85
